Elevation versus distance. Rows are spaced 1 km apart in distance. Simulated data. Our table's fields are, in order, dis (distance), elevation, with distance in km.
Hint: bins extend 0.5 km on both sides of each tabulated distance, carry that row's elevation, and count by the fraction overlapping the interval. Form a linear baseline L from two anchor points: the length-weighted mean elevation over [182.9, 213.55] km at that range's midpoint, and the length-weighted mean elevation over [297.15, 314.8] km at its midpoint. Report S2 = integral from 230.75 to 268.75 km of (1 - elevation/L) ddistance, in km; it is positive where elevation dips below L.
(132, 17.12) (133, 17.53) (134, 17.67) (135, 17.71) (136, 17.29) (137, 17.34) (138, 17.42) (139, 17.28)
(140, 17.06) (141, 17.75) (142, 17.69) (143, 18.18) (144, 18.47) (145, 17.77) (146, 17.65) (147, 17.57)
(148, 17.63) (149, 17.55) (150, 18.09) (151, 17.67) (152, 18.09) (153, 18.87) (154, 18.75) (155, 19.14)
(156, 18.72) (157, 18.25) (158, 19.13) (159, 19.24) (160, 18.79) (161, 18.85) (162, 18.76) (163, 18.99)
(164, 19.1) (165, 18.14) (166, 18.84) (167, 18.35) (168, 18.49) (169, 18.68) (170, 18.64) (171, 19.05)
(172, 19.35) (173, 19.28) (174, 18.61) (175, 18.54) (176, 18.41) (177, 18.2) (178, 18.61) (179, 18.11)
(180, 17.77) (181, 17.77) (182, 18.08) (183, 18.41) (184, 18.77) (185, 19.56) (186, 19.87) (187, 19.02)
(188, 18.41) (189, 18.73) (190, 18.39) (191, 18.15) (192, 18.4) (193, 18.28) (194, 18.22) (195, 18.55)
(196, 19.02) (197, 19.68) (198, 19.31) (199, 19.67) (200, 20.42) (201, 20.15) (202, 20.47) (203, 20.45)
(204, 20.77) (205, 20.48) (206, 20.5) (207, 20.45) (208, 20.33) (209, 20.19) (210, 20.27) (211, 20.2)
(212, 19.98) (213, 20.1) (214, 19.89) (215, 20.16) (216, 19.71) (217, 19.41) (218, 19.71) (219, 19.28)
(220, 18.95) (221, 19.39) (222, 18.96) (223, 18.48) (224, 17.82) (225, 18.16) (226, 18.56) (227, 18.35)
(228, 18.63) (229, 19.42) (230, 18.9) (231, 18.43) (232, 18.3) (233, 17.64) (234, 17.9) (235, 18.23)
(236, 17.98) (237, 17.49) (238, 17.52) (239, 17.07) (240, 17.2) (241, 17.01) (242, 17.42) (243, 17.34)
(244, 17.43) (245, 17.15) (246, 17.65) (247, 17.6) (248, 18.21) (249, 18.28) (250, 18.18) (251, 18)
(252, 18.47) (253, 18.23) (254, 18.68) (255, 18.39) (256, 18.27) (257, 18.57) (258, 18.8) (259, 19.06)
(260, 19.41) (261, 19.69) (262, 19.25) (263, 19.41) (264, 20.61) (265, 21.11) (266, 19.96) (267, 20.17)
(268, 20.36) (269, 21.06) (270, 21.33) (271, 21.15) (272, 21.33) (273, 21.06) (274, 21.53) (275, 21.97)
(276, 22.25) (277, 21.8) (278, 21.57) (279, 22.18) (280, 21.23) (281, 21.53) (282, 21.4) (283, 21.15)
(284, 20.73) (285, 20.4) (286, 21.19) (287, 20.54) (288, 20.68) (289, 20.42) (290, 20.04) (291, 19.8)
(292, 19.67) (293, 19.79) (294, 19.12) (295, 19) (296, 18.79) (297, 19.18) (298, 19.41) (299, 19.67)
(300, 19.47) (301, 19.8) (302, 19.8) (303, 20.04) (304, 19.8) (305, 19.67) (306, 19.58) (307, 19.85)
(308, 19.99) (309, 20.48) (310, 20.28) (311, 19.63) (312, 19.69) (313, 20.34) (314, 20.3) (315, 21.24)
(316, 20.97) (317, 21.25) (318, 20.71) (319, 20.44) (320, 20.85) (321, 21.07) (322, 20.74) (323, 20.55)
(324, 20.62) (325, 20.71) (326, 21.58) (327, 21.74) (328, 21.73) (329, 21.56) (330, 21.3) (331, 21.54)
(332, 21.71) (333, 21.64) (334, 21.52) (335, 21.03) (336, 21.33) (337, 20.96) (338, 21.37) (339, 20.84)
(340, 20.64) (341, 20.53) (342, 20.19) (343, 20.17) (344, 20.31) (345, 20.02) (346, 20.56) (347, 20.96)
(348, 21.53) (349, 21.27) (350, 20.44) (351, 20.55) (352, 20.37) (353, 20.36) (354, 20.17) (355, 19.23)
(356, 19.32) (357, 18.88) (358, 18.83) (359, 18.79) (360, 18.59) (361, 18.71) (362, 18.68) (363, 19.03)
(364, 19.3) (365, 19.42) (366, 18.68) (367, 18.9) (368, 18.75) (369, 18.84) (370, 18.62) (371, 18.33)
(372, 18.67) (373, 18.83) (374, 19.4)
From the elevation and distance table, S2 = 2.4 km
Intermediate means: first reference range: 19.5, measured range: 18.5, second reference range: 19.9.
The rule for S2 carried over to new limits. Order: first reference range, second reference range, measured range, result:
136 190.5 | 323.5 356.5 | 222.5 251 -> 2.2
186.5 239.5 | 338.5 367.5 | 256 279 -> -1.3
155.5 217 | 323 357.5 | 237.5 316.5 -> 1.6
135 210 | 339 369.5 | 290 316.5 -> -0.5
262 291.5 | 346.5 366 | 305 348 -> -1.3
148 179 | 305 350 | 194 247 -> 1.1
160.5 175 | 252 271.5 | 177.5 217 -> -0.7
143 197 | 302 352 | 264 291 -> -1.4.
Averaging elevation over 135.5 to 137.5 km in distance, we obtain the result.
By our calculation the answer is 17.3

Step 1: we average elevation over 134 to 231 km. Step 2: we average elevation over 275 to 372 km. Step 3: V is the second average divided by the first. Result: 1.1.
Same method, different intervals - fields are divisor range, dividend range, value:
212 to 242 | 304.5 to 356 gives 1.11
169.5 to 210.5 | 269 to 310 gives 1.07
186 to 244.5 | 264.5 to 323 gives 1.08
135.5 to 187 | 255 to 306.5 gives 1.10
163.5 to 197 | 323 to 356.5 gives 1.12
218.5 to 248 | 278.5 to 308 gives 1.11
